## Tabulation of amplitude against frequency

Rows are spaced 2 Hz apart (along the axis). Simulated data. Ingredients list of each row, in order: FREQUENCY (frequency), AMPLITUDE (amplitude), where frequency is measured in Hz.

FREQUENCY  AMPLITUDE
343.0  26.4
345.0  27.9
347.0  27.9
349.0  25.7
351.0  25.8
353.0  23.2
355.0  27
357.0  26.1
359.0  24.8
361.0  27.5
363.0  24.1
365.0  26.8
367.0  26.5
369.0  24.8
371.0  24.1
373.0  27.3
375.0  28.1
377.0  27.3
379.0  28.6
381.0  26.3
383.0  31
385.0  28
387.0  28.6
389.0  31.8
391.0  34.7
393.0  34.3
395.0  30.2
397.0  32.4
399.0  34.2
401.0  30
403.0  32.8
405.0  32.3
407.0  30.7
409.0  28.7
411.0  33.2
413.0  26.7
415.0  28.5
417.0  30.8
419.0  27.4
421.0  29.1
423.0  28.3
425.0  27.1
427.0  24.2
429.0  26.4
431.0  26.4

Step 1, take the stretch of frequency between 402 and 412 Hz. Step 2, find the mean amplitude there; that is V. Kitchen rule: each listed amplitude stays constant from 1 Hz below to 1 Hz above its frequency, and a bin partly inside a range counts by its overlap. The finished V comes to 31.5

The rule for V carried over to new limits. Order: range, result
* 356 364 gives 25.6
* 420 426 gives 28.2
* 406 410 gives 29.7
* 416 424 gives 28.9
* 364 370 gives 26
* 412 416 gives 27.6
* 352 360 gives 25.3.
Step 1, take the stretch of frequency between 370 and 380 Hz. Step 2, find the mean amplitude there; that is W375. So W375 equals 27.1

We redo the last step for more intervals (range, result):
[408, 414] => 29.5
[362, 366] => 25.5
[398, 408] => 32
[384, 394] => 31.5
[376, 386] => 28.2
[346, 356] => 25.9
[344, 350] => 27.2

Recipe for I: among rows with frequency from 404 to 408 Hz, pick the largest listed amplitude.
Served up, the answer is 32.3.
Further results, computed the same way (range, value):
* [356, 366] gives 27.5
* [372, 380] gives 28.6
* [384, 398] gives 34.7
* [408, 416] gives 33.2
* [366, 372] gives 26.5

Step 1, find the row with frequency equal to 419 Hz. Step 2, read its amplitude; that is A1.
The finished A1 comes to 27.4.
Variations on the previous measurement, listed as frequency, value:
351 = 25.8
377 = 27.3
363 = 24.1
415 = 28.5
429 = 26.4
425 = 27.1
